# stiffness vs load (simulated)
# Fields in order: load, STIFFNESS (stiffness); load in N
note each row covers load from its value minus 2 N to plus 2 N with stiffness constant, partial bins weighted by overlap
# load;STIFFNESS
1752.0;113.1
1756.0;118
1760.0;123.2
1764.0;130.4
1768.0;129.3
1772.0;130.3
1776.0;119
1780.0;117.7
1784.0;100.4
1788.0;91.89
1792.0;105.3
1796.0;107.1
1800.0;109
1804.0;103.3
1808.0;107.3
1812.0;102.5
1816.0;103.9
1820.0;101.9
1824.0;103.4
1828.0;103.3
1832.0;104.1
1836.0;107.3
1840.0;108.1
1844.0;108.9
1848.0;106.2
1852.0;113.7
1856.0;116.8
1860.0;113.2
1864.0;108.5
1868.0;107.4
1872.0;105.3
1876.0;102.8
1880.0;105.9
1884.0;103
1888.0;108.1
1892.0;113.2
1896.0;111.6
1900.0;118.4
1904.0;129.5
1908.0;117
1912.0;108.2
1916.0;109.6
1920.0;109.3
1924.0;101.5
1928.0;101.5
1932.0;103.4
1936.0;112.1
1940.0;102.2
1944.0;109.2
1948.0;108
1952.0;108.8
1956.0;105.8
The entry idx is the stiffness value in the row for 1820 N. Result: 101.9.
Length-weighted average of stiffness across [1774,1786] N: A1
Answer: 112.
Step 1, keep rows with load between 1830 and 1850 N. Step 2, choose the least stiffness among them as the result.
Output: 104.1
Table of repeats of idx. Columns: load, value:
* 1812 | 102.5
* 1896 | 111.6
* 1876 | 102.8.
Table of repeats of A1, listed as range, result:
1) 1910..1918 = 109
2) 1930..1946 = 107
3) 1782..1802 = 103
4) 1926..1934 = 102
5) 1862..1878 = 106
